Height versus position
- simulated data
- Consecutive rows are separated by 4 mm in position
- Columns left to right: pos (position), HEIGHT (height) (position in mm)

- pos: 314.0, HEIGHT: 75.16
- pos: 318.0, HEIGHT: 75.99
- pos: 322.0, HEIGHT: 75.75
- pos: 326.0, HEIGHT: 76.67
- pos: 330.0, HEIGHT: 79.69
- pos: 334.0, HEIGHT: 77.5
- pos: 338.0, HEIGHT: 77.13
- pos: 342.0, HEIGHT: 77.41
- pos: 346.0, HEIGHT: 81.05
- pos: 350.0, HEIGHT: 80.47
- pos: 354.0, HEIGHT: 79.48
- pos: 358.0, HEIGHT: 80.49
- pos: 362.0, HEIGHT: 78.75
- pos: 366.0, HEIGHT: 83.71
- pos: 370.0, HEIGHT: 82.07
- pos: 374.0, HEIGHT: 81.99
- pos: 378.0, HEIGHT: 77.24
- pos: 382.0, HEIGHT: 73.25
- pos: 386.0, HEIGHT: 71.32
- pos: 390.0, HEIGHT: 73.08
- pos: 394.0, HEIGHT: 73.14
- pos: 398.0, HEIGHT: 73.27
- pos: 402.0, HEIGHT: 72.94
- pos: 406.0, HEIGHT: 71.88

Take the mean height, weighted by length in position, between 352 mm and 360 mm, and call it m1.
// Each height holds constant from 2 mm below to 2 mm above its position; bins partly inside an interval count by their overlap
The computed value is 80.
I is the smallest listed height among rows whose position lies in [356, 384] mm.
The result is 73.25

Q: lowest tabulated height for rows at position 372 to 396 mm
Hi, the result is 71.32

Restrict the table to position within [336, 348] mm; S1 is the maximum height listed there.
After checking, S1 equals 81.05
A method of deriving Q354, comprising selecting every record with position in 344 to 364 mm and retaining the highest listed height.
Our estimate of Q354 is 81.05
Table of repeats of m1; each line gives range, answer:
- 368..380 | 80.4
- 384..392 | 72.2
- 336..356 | 79.1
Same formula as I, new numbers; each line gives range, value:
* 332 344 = 77.13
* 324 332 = 76.67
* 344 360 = 79.48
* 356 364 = 78.75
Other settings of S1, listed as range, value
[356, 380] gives 83.71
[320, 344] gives 79.69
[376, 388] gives 77.24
